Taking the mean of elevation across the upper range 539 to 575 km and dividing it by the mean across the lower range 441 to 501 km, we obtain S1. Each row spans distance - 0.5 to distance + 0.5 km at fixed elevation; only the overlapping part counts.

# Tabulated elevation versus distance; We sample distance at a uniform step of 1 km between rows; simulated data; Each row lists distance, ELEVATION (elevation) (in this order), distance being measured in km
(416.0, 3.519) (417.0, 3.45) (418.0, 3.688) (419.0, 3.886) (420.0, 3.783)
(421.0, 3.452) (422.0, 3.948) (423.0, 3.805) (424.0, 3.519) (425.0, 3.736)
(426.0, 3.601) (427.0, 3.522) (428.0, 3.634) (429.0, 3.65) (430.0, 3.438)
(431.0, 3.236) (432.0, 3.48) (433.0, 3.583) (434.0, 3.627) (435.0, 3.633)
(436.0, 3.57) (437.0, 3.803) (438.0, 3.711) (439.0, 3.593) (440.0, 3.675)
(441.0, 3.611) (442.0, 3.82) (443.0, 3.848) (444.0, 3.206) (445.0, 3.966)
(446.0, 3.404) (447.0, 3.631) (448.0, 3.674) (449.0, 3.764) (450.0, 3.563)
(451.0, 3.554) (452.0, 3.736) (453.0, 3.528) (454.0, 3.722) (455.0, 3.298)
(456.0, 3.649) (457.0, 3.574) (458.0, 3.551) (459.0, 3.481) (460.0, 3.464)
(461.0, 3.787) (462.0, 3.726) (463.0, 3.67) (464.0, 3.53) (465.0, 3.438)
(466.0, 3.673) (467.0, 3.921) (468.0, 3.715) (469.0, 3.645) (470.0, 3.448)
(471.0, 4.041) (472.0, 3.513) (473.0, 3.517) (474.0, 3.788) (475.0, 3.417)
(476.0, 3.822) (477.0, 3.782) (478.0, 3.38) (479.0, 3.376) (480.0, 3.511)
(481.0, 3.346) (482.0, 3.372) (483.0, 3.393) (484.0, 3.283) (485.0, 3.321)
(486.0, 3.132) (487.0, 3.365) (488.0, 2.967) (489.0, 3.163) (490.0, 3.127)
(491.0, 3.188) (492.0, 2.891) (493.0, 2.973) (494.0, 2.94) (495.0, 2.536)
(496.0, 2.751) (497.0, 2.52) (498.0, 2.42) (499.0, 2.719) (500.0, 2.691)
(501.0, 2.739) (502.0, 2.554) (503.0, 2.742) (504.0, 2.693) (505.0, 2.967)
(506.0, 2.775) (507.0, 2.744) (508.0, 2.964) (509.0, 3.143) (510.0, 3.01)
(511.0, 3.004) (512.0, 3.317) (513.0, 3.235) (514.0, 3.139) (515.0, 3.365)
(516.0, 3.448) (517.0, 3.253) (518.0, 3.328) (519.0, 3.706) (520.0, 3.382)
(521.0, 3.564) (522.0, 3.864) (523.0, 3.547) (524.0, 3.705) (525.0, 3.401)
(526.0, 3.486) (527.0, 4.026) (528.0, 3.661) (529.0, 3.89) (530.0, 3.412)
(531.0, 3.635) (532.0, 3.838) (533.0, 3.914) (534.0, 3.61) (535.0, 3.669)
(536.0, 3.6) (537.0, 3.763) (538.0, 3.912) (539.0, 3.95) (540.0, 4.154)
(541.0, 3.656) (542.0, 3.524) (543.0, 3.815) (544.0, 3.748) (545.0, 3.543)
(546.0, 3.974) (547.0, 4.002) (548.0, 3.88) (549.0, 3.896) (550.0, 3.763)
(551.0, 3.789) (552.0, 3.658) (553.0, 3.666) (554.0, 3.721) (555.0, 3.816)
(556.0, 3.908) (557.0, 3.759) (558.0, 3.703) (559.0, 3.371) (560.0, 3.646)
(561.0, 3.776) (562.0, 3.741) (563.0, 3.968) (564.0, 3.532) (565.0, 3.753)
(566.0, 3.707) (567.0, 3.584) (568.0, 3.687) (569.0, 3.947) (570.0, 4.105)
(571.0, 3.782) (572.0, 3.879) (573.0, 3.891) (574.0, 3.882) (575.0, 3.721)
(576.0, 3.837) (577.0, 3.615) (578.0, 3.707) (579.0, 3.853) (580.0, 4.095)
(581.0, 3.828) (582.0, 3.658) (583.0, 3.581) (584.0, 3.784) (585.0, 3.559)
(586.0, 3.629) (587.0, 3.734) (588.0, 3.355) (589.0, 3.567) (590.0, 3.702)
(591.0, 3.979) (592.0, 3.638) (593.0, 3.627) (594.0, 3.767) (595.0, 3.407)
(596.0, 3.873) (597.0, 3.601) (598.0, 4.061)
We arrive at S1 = 1.1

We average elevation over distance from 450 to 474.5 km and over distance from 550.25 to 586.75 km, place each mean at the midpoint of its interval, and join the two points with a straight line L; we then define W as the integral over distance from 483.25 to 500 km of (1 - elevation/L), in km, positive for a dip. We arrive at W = 3.2 km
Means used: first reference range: 3.62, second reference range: 3.75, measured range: 2.95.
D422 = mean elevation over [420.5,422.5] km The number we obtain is 3.7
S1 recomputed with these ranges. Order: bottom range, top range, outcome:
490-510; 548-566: 1.33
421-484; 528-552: 1.05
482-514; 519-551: 1.26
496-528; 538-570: 1.20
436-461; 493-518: 0.80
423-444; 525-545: 1.04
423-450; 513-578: 1.03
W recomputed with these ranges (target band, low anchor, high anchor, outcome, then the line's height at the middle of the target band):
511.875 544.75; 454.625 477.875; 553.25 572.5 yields 0.8 km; 3.71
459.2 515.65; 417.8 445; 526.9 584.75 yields 7.1 km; 3.7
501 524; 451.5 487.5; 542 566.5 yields 3.0 km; 3.65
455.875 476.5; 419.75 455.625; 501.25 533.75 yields -0.7 km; 3.52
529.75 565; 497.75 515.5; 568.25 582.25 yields -3.0 km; 3.46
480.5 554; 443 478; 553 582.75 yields 6.8 km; 3.7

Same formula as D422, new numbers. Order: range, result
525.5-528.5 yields 3.72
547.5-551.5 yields 3.83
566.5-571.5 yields 3.82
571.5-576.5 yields 3.84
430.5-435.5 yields 3.51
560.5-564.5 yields 3.75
